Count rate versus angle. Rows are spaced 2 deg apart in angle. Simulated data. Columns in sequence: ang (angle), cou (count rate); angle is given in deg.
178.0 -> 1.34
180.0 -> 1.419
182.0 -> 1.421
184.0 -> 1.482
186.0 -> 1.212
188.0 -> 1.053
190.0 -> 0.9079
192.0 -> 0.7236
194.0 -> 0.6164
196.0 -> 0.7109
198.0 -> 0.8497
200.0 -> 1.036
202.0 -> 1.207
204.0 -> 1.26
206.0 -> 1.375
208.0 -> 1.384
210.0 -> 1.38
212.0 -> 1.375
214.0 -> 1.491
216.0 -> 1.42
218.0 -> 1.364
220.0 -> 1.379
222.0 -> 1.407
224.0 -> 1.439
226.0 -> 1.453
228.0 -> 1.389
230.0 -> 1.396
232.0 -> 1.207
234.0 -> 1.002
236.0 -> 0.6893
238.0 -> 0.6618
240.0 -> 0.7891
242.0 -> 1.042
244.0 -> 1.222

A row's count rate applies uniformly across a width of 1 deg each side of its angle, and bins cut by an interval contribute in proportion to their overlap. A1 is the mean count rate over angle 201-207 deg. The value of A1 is 1.28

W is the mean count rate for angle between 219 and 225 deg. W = 1.41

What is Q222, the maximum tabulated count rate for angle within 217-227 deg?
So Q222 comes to 1.453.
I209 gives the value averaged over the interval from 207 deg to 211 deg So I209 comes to 1.38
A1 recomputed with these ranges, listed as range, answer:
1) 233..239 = 0.784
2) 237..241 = 0.725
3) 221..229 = 1.42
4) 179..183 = 1.42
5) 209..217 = 1.42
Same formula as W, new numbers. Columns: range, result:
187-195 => 0.825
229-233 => 1.3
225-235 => 1.29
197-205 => 1.09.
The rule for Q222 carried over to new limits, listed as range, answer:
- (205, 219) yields 1.491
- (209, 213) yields 1.38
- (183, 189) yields 1.482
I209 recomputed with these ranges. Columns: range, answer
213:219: 1.43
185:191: 1.06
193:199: 0.726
